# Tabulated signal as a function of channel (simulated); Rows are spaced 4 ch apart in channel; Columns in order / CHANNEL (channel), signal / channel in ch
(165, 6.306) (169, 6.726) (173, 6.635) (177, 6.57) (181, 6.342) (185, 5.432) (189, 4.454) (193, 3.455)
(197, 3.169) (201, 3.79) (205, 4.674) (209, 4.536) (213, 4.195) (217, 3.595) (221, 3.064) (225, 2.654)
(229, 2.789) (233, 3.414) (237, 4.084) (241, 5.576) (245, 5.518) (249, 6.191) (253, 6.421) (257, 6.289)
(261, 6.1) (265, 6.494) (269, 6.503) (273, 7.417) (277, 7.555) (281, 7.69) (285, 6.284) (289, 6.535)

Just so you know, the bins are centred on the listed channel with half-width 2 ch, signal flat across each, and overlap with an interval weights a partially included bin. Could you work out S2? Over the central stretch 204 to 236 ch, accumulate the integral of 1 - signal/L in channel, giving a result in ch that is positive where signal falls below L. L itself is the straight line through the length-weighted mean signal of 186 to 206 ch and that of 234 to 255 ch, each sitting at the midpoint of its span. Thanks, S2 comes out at 7.1 ch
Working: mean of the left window 3.95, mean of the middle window 3.6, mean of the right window 5.46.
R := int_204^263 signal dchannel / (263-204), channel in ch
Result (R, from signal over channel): 4.61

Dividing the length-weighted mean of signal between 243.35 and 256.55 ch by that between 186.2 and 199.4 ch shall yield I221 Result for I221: 1.6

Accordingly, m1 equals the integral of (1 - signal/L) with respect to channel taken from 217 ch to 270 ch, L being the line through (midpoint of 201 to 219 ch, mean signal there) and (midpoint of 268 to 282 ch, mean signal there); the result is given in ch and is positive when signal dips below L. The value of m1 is 8.9 ch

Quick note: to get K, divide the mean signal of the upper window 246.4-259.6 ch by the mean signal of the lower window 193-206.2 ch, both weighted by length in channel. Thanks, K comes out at 1.7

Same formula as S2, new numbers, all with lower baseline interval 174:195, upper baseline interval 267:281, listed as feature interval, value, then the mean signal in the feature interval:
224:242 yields 7.7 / 3.66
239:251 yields 1.5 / 5.76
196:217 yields 6.2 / 4.07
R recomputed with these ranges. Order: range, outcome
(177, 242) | 4.13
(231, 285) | 6.1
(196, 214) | 4.12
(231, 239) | 3.75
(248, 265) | 6.28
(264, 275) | 6.83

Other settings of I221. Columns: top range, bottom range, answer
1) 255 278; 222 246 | 1.71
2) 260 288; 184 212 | 1.65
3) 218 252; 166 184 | 0.65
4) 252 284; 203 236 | 1.87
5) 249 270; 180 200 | 1.43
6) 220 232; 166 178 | 0.43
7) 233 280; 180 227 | 1.50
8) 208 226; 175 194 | 0.68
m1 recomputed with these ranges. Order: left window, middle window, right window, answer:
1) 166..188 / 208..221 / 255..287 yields 5.1 ch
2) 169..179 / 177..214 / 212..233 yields 3.8 ch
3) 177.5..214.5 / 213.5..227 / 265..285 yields 5.3 ch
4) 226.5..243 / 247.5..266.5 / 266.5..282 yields -1.8 ch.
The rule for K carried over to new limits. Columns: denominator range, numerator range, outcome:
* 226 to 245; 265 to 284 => 1.76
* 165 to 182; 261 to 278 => 1.05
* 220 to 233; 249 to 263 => 2.15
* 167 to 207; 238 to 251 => 1.10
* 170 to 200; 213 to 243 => 0.70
